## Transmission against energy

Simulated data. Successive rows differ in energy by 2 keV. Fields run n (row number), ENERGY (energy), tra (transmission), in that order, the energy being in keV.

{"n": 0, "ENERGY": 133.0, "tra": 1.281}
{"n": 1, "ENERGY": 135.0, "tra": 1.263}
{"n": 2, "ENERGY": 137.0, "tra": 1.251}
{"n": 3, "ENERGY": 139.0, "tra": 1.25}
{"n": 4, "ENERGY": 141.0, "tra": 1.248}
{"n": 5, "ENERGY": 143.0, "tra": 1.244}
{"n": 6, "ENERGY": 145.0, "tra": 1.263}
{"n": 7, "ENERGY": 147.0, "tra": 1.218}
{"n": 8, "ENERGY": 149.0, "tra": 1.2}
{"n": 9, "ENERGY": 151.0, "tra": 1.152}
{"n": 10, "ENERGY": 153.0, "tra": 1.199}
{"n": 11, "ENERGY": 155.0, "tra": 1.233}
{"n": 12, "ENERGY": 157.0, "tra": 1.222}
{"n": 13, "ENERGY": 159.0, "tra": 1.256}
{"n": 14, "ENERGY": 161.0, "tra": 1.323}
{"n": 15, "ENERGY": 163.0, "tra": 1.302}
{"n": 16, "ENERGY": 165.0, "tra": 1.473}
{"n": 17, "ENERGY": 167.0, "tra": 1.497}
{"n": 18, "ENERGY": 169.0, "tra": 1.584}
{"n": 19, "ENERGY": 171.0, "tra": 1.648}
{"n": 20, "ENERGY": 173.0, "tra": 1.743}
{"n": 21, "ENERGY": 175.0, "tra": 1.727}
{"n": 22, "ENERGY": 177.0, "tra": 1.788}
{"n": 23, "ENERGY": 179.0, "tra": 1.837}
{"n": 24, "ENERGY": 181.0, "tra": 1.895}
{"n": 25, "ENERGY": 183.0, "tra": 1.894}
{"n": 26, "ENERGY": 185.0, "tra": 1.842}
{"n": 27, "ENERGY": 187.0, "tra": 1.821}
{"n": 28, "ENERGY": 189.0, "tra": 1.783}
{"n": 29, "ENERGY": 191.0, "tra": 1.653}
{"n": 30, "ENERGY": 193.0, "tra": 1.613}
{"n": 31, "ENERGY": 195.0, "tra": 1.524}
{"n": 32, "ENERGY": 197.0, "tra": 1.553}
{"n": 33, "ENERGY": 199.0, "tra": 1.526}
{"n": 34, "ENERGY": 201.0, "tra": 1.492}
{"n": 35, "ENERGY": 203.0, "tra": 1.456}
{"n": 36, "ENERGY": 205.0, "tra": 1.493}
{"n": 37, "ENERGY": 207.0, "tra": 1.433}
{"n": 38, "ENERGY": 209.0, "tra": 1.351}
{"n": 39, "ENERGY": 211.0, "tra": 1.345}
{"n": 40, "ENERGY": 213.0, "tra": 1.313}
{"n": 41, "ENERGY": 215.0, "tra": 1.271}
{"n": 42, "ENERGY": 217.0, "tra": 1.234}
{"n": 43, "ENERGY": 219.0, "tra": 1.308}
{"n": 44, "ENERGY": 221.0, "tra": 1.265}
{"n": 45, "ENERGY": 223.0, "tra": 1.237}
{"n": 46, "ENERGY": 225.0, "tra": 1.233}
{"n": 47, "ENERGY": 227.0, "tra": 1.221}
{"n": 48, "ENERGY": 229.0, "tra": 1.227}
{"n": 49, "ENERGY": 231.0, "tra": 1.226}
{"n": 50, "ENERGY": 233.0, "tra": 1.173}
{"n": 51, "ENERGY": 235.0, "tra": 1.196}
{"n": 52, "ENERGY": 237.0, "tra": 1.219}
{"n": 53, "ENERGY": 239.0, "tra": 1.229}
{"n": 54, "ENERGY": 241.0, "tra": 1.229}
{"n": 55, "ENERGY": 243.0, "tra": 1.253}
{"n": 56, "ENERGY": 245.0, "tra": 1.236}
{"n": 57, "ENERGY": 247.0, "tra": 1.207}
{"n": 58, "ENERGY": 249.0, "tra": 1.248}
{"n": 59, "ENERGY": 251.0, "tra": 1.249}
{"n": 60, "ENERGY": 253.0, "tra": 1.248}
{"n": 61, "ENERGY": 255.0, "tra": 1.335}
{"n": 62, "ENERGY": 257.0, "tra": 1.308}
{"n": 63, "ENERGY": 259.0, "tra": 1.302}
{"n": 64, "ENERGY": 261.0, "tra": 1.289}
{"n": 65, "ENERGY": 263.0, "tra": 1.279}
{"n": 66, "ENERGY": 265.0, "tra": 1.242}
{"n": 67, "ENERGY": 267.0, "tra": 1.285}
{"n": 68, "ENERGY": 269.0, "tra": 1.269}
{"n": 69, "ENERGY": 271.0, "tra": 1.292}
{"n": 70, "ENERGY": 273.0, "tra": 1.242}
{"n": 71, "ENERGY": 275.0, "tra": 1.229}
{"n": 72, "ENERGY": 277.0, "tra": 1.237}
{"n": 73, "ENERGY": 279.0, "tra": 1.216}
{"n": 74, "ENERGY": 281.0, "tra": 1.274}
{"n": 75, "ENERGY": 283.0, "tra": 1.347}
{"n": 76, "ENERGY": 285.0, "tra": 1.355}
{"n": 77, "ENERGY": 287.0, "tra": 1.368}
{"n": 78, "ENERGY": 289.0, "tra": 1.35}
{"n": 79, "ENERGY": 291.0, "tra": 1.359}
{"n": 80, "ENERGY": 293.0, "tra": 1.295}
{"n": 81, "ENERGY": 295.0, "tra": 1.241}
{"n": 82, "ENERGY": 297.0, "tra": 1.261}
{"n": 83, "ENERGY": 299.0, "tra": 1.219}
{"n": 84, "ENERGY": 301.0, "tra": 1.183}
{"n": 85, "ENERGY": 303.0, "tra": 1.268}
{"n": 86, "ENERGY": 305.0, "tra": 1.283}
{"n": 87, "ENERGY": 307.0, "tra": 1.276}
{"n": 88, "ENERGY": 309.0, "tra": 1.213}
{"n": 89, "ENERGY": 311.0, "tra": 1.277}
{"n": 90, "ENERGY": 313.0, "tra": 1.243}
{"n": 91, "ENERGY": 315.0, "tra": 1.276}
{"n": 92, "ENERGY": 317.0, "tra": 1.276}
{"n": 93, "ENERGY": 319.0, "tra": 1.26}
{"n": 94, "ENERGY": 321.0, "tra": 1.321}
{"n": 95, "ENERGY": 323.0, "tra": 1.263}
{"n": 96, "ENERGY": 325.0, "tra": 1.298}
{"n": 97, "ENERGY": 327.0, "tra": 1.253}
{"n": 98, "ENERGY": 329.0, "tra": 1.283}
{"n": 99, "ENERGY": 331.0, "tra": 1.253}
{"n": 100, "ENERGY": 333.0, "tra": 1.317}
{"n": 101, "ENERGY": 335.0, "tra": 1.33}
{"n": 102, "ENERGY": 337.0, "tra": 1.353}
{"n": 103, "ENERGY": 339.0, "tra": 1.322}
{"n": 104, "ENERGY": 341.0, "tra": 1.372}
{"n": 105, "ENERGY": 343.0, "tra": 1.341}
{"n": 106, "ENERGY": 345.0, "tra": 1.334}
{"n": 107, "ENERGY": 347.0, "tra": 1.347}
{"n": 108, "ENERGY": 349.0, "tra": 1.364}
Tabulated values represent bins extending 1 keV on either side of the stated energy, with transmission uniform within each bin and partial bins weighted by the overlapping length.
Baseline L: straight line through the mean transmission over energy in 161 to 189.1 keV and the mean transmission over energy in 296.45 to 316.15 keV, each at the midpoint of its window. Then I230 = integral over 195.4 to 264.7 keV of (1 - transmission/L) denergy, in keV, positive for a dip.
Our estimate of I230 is 9.3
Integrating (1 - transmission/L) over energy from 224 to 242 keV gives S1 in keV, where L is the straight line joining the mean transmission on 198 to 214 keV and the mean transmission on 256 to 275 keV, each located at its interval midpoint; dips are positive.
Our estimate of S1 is 1.9 keV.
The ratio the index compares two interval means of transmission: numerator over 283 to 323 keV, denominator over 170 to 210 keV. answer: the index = 0.77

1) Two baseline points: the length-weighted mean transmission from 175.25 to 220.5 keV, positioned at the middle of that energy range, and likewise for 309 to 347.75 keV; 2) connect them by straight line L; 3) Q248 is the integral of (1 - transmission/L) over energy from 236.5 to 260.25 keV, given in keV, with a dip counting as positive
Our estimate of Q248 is 3.3 keV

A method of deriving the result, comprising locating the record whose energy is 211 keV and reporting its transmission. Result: 1.345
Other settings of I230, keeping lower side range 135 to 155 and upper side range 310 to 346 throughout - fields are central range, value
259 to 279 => 0.21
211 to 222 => -0.26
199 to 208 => -1.62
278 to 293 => -0.47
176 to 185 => -4.43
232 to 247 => 0.54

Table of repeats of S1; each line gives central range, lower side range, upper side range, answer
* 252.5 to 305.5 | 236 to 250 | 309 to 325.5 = -1.26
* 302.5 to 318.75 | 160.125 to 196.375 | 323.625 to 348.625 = 1.30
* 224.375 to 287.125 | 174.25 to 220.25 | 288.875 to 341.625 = 7.38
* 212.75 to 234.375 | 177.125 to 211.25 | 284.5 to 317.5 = 4.08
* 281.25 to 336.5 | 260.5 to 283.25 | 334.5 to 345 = 0.94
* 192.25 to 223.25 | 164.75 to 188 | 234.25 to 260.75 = 2.49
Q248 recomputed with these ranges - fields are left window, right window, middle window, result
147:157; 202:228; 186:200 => -4.0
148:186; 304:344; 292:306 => 0.8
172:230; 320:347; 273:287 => 1.2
